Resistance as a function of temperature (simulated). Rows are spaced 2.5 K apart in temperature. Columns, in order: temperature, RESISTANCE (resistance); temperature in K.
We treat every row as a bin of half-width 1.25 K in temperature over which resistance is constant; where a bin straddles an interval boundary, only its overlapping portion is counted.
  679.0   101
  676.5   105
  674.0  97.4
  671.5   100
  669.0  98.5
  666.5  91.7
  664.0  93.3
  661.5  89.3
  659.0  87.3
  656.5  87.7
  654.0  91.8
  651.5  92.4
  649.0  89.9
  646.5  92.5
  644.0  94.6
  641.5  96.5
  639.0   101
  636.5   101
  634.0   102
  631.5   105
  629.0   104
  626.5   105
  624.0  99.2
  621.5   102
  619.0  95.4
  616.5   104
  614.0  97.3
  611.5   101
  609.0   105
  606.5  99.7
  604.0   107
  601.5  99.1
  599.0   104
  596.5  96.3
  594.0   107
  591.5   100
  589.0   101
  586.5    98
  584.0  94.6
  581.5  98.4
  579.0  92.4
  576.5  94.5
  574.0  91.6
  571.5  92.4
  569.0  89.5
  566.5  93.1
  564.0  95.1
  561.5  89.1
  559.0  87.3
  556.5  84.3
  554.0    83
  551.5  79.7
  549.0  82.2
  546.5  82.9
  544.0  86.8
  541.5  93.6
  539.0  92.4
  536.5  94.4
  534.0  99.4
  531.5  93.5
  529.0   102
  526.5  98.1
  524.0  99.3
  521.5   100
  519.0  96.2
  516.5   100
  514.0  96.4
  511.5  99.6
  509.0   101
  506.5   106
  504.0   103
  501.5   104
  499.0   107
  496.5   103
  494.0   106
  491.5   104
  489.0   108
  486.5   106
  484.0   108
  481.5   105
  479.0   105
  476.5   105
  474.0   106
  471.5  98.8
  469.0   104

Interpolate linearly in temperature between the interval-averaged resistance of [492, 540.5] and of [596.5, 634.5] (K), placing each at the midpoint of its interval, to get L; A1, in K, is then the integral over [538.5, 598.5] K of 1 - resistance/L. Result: 5.33 K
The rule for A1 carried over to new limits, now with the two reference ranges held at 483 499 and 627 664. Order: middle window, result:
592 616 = -0.9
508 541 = 1.9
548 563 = 2.5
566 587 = 1.3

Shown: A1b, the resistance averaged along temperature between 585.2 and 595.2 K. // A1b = 101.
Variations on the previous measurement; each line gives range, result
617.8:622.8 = 98.7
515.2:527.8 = 98.7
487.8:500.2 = 106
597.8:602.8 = 102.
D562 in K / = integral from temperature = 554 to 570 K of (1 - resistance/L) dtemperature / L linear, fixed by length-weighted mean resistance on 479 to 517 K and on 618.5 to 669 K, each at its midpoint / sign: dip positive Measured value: 1.8 K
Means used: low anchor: 104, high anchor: 96.1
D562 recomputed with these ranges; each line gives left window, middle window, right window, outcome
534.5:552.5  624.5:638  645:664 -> -2.0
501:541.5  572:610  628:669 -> -0.9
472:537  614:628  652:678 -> -0.6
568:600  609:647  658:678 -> -1.7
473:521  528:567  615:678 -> 4.5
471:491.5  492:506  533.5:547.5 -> -0.5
